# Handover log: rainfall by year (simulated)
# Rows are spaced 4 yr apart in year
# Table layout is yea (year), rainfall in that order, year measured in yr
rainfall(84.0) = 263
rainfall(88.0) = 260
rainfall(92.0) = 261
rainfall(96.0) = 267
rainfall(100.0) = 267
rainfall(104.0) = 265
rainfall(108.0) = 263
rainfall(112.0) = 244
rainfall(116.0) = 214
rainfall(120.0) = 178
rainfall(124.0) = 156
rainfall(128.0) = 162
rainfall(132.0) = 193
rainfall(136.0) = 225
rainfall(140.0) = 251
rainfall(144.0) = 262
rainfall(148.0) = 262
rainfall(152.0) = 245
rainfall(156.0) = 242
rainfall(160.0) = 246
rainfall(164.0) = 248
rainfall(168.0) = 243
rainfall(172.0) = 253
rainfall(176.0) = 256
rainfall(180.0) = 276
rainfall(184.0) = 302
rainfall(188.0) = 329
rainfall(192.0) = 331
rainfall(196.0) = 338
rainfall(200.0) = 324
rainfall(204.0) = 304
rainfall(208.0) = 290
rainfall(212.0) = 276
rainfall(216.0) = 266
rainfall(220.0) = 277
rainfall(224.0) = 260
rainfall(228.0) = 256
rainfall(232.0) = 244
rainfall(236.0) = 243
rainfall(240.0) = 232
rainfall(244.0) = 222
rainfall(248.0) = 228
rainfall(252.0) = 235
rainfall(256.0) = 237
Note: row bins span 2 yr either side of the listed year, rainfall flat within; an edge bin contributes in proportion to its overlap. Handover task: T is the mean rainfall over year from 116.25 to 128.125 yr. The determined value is 173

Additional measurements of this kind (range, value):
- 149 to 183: 253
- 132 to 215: 273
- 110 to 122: 212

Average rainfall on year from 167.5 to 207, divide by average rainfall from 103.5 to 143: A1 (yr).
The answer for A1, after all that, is 1.4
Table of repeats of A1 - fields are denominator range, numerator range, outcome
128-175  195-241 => 1.15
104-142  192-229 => 1.37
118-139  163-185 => 1.41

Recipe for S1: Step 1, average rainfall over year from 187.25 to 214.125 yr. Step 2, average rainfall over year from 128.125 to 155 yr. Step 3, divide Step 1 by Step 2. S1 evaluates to 1.33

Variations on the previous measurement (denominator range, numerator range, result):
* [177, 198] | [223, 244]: 0.78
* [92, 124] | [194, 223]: 1.24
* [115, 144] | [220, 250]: 1.21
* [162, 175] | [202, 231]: 1.10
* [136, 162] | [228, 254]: 0.95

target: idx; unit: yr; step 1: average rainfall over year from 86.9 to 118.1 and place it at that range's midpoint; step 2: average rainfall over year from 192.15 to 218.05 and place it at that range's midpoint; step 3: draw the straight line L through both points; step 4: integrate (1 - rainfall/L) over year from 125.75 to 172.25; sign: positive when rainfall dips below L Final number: 7.0 yr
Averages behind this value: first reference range 255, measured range 235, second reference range 302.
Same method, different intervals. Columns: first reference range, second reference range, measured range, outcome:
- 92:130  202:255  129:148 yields 0.1 yr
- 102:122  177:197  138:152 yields 0.6 yr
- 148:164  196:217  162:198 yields -1.9 yr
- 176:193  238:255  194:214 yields -1.9 yr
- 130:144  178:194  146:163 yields 0.6 yr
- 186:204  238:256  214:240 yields 1.1 yr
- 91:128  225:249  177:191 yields -3.9 yr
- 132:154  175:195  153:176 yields 2.2 yr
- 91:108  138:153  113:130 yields 5.2 yr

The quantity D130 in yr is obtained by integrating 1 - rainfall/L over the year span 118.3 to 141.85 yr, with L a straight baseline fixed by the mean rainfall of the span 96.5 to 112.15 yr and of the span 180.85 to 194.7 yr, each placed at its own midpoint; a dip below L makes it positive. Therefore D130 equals 7.2 yr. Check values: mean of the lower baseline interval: 262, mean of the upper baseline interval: 318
